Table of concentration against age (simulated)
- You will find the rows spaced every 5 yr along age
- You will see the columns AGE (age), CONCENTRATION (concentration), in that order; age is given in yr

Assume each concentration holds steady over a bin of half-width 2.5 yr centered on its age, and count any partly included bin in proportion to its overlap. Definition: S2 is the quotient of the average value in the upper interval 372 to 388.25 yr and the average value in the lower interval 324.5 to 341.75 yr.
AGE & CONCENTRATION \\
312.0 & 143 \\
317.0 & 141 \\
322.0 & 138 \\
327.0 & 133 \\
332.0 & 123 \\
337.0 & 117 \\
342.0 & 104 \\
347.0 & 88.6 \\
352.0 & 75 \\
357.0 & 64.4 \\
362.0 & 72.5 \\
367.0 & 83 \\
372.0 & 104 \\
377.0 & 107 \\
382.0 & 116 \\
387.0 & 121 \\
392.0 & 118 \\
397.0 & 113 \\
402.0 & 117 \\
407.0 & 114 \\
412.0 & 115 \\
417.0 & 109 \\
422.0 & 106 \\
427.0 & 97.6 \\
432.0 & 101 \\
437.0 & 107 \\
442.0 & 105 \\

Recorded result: 0.92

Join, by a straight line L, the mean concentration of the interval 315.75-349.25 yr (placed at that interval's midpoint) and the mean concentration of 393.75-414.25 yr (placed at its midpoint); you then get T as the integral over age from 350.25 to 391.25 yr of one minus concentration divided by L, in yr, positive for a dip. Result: 8.0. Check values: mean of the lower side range 120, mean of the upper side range 115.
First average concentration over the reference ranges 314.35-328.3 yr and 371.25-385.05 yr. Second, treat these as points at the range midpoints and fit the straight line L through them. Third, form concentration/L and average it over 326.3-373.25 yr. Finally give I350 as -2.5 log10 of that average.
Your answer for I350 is 0.296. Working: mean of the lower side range 138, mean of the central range 94.8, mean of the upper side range 110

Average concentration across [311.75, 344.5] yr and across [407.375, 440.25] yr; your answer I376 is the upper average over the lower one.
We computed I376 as 0.84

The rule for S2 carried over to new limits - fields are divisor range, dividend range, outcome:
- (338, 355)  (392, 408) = 1.27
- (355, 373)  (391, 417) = 1.44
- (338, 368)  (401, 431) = 1.31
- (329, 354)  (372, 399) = 1.11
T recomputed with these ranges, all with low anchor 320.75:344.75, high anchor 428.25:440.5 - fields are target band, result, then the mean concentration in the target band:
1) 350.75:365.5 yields 5.8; 71.1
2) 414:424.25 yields -0.2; 108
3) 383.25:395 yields -0.8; 119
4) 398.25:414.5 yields -1.0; 115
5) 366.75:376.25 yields 1.3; 98.5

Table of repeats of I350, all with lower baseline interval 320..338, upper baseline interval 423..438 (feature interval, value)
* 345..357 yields 0.49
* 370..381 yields 0.09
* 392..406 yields -0.05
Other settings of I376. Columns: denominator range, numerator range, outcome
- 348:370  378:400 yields 1.54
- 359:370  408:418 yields 1.44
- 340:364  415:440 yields 1.29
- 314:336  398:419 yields 0.86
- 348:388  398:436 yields 1.19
